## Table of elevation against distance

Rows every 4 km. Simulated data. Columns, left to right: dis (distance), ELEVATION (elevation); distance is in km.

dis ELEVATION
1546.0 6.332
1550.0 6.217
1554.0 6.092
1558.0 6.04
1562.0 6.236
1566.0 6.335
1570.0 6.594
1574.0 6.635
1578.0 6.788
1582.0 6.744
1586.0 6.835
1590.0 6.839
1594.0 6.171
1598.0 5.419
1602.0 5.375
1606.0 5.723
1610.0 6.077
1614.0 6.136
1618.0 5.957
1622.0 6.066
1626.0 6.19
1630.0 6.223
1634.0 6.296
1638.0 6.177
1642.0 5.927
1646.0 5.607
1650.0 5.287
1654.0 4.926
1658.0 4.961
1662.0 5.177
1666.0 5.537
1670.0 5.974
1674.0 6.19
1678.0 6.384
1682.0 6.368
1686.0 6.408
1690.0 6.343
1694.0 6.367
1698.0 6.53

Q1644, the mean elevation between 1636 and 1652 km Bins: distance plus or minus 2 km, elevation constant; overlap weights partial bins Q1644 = 5.75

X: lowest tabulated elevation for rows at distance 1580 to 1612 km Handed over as 5.375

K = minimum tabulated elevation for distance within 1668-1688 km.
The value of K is 5.974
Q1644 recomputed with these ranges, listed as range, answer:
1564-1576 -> 6.52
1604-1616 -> 5.98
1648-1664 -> 5.09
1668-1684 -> 6.23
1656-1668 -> 5.23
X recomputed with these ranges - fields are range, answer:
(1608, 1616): 6.077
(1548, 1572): 6.04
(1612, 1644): 5.927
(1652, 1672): 4.926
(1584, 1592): 6.835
